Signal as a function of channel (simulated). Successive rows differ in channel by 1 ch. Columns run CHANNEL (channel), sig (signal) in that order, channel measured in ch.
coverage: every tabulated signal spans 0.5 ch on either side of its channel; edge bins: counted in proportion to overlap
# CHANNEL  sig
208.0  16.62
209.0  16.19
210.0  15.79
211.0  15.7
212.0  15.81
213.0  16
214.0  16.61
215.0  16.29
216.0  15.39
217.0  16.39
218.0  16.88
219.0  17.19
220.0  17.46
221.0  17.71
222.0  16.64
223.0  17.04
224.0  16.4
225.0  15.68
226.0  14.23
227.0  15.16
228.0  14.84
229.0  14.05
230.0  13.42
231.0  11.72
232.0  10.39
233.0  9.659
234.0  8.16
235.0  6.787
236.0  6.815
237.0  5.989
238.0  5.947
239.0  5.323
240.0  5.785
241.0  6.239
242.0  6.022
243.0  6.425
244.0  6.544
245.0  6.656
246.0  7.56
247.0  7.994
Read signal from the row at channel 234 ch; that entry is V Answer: 8.16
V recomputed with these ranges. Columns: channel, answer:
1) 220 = 17.46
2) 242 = 6.022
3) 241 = 6.239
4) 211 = 15.7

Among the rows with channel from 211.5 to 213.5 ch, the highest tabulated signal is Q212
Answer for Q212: 16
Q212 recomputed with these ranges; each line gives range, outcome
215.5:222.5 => 17.71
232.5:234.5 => 9.659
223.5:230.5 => 16.4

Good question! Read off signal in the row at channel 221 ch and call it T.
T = 17.71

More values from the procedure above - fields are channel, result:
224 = 16.4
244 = 6.544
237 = 5.989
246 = 7.56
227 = 15.16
